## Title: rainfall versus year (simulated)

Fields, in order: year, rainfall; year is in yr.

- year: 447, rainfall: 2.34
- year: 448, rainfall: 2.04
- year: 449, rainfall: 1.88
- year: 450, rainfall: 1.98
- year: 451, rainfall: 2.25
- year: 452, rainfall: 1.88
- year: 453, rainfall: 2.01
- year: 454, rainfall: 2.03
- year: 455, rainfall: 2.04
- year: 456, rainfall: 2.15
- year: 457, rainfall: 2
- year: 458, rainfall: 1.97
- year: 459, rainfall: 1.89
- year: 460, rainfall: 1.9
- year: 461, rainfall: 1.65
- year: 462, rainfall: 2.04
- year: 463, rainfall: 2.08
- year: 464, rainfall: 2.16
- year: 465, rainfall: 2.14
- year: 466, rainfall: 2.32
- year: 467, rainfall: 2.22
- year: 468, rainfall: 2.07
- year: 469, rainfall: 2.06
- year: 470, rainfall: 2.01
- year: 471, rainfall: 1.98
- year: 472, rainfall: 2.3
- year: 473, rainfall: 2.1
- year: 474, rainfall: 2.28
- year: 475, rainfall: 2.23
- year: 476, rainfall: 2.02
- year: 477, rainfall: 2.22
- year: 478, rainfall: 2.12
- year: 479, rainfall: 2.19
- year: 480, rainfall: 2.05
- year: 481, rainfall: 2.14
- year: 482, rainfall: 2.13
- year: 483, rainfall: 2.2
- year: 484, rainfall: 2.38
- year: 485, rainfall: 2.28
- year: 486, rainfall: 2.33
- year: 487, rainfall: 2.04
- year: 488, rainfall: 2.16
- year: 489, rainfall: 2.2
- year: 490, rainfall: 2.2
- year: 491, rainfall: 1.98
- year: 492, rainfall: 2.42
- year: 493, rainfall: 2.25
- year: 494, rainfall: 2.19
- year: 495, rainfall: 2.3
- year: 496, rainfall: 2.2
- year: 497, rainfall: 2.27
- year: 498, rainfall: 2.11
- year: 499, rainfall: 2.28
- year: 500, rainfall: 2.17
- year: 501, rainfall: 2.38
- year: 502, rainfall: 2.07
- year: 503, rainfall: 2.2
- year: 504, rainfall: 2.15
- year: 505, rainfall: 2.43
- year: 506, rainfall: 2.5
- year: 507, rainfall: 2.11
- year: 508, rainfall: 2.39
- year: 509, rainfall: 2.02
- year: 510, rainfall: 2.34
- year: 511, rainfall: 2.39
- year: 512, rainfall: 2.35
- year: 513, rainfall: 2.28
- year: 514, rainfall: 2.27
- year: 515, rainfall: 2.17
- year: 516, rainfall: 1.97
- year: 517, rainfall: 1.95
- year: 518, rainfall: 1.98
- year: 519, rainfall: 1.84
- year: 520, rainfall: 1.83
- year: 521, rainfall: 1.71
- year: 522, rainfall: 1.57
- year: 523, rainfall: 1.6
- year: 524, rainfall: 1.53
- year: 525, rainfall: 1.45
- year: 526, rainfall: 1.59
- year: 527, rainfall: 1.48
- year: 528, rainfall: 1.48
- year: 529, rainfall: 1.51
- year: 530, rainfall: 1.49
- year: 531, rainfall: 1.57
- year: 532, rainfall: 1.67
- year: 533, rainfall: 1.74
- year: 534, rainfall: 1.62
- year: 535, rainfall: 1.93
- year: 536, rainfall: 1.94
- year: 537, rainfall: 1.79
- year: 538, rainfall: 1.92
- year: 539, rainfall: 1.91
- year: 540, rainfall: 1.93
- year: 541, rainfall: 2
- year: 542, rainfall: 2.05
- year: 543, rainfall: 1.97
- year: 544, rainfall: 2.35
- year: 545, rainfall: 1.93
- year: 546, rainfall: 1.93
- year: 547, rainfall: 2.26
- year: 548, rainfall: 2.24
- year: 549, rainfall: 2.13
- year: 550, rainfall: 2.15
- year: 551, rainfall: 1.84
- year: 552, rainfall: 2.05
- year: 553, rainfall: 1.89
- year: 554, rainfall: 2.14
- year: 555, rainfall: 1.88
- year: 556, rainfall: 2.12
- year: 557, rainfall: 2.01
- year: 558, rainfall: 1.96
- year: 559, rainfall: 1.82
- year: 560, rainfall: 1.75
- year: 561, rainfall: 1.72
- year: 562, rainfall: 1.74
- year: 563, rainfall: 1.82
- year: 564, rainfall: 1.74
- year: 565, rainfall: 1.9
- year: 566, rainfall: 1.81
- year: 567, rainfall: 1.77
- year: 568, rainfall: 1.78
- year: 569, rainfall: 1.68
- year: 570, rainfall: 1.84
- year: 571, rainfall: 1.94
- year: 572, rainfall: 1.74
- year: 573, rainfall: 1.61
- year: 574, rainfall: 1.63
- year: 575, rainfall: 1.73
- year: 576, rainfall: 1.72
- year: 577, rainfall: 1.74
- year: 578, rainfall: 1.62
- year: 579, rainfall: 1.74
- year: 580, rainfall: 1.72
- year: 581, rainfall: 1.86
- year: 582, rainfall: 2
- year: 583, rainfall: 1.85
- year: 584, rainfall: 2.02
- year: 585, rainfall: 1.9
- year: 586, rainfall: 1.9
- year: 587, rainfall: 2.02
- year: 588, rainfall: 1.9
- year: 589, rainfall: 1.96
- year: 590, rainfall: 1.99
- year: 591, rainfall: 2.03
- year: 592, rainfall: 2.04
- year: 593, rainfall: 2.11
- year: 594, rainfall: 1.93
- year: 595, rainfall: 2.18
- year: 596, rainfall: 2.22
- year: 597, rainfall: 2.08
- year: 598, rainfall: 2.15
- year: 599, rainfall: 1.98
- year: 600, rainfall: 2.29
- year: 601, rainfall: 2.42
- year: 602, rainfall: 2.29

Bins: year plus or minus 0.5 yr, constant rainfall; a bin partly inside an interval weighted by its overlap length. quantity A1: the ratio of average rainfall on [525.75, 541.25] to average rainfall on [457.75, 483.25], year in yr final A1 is 0.82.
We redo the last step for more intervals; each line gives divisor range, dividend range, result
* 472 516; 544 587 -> 0.85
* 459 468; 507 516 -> 1.10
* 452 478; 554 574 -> 0.88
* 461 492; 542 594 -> 0.89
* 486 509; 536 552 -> 0.91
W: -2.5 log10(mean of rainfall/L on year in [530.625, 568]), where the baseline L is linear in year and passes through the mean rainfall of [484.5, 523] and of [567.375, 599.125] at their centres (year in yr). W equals 0.05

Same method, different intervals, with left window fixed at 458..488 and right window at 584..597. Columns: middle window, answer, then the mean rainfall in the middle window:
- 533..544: 0.079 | 1.92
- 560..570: 0.151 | 1.78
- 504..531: 0.083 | 1.93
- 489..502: -0.061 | 2.22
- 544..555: -0.004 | 2.06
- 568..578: 0.173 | 1.73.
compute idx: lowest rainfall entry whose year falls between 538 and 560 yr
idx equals 1.75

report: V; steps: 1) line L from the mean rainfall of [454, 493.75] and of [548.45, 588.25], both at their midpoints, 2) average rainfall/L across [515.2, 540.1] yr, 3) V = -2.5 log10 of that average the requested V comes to 0.15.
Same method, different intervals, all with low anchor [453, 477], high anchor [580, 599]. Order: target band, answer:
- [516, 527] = 0.19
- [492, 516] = -0.10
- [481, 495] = -0.08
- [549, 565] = 0.06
